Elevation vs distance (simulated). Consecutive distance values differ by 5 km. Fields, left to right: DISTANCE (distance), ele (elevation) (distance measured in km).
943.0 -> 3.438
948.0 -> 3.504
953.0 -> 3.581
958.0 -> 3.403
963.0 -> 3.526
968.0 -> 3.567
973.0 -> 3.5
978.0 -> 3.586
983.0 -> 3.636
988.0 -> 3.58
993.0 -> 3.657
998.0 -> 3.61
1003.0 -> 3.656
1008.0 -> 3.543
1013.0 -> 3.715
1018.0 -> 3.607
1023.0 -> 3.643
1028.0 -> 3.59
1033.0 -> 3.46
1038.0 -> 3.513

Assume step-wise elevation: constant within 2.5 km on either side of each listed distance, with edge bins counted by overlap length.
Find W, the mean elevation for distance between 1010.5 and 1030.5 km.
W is 3.64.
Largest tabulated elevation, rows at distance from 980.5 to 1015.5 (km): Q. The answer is 3.715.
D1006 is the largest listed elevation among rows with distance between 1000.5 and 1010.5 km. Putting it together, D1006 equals 3.656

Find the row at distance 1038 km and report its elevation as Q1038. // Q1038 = 3.513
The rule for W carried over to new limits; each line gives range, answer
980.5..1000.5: 3.62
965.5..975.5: 3.53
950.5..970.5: 3.52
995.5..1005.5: 3.63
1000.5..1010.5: 3.6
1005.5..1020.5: 3.62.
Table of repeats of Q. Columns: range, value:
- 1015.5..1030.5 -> 3.643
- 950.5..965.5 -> 3.581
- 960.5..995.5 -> 3.657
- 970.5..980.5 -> 3.586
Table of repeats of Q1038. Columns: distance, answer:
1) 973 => 3.5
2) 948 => 3.504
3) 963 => 3.526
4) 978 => 3.586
